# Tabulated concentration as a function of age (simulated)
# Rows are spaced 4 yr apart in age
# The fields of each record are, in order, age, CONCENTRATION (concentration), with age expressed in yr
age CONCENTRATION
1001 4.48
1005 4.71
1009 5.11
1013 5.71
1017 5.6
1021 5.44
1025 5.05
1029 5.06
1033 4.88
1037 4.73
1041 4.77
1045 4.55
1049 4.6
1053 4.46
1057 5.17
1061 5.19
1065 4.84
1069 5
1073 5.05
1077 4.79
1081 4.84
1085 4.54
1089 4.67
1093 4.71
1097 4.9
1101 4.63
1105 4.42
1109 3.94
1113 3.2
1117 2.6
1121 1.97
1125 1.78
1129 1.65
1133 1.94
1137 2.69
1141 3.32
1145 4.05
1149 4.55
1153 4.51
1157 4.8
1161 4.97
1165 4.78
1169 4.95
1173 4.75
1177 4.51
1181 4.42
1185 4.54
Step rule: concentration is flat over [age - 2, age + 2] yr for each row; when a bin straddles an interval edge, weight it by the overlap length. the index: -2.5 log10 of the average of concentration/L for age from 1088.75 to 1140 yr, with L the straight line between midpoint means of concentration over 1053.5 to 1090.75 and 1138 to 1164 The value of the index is 0.37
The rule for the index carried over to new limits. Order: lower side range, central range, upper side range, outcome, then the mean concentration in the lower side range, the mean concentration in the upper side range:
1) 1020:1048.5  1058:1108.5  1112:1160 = -0.18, 4.89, 3.13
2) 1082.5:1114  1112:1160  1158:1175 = 0.44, 4.42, 4.86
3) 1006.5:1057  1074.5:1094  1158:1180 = 0.04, 5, 4.78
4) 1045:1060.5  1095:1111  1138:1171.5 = 0.03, 4.76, 4.44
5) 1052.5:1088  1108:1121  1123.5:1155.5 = 0.25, 4.89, 3.11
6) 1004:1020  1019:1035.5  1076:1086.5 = 0.02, 5.33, 4.73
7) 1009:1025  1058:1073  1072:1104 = -0.01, 5.46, 4.75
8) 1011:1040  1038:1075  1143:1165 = 0.04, 5.19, 4.59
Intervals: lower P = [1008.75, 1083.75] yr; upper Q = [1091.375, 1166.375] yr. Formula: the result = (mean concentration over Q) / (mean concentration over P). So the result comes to 0.73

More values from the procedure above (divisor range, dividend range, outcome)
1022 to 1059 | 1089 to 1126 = 0.76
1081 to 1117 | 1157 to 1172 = 1.13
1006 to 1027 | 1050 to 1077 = 0.92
